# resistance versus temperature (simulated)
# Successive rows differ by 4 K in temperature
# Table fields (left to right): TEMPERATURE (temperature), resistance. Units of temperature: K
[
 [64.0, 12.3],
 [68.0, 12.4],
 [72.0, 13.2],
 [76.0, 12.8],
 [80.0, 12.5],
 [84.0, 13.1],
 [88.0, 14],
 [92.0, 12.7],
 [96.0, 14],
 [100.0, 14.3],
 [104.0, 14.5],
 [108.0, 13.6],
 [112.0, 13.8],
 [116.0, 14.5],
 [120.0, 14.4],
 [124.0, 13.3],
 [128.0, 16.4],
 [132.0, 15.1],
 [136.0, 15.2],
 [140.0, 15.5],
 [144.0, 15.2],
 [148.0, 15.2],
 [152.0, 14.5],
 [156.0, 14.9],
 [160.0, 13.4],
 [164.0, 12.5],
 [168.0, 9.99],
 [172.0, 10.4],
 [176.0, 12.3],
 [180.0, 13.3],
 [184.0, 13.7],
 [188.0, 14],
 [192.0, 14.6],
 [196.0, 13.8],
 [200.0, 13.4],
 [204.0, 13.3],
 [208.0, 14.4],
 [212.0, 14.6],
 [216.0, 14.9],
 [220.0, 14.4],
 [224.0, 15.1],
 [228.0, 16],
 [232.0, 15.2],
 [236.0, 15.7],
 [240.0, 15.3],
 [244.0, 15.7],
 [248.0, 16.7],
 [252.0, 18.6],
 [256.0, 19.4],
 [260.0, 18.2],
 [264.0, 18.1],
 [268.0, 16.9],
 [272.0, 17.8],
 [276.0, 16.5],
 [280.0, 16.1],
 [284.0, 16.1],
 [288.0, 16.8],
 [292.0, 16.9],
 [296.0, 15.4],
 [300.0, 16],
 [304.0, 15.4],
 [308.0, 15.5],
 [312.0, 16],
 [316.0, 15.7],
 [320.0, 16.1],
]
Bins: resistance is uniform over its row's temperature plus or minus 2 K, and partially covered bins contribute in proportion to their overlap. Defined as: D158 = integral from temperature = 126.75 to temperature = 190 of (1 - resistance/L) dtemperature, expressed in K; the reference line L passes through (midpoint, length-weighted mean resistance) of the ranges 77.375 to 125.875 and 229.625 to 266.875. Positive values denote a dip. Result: 4.7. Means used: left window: 13.7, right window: 17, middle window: 13.8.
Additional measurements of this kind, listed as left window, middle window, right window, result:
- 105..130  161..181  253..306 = 4.6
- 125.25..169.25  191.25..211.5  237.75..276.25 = 2.5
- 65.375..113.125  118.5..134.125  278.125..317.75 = -1.1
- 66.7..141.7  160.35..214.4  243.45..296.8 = 8.5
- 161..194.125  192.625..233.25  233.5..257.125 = 0.8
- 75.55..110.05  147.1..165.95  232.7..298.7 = 0.9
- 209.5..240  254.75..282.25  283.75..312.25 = -3.3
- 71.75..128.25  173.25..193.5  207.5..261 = 2.3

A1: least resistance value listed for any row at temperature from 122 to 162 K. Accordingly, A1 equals 13.3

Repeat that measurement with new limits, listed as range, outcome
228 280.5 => 15.2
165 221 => 9.99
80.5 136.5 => 12.7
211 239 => 14.4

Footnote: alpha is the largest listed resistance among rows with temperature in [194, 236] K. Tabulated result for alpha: 16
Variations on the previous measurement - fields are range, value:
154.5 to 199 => 14.9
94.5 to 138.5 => 16.4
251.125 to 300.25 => 19.4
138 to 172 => 15.5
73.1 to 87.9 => 13.1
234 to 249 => 16.7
